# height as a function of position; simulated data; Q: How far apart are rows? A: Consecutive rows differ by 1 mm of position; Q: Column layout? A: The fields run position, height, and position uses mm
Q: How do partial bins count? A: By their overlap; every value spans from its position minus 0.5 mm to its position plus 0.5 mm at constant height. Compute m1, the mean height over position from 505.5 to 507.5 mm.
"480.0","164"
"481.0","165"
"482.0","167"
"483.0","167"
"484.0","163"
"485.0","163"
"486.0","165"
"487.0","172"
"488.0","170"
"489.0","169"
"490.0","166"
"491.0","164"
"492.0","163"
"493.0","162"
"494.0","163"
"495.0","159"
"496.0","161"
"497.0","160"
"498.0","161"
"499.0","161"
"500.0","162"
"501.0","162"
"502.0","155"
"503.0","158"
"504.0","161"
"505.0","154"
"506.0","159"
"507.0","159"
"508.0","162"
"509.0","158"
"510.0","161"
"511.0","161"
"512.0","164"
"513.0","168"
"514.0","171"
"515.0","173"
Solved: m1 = 159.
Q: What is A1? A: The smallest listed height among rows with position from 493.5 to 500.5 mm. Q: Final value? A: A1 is 159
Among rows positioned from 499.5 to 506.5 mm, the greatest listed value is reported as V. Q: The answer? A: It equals 162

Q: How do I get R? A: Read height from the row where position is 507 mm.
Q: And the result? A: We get 159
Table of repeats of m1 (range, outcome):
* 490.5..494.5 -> 163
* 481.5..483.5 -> 167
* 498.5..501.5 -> 162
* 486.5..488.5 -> 171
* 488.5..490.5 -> 168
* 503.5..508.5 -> 159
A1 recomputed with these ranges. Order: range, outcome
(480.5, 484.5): 163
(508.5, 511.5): 158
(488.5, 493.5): 162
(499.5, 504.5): 155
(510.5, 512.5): 161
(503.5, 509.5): 154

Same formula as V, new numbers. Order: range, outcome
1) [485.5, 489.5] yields 172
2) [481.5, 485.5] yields 167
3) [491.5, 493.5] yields 163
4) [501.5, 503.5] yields 158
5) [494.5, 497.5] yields 161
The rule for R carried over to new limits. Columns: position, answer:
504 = 161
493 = 162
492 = 163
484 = 163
